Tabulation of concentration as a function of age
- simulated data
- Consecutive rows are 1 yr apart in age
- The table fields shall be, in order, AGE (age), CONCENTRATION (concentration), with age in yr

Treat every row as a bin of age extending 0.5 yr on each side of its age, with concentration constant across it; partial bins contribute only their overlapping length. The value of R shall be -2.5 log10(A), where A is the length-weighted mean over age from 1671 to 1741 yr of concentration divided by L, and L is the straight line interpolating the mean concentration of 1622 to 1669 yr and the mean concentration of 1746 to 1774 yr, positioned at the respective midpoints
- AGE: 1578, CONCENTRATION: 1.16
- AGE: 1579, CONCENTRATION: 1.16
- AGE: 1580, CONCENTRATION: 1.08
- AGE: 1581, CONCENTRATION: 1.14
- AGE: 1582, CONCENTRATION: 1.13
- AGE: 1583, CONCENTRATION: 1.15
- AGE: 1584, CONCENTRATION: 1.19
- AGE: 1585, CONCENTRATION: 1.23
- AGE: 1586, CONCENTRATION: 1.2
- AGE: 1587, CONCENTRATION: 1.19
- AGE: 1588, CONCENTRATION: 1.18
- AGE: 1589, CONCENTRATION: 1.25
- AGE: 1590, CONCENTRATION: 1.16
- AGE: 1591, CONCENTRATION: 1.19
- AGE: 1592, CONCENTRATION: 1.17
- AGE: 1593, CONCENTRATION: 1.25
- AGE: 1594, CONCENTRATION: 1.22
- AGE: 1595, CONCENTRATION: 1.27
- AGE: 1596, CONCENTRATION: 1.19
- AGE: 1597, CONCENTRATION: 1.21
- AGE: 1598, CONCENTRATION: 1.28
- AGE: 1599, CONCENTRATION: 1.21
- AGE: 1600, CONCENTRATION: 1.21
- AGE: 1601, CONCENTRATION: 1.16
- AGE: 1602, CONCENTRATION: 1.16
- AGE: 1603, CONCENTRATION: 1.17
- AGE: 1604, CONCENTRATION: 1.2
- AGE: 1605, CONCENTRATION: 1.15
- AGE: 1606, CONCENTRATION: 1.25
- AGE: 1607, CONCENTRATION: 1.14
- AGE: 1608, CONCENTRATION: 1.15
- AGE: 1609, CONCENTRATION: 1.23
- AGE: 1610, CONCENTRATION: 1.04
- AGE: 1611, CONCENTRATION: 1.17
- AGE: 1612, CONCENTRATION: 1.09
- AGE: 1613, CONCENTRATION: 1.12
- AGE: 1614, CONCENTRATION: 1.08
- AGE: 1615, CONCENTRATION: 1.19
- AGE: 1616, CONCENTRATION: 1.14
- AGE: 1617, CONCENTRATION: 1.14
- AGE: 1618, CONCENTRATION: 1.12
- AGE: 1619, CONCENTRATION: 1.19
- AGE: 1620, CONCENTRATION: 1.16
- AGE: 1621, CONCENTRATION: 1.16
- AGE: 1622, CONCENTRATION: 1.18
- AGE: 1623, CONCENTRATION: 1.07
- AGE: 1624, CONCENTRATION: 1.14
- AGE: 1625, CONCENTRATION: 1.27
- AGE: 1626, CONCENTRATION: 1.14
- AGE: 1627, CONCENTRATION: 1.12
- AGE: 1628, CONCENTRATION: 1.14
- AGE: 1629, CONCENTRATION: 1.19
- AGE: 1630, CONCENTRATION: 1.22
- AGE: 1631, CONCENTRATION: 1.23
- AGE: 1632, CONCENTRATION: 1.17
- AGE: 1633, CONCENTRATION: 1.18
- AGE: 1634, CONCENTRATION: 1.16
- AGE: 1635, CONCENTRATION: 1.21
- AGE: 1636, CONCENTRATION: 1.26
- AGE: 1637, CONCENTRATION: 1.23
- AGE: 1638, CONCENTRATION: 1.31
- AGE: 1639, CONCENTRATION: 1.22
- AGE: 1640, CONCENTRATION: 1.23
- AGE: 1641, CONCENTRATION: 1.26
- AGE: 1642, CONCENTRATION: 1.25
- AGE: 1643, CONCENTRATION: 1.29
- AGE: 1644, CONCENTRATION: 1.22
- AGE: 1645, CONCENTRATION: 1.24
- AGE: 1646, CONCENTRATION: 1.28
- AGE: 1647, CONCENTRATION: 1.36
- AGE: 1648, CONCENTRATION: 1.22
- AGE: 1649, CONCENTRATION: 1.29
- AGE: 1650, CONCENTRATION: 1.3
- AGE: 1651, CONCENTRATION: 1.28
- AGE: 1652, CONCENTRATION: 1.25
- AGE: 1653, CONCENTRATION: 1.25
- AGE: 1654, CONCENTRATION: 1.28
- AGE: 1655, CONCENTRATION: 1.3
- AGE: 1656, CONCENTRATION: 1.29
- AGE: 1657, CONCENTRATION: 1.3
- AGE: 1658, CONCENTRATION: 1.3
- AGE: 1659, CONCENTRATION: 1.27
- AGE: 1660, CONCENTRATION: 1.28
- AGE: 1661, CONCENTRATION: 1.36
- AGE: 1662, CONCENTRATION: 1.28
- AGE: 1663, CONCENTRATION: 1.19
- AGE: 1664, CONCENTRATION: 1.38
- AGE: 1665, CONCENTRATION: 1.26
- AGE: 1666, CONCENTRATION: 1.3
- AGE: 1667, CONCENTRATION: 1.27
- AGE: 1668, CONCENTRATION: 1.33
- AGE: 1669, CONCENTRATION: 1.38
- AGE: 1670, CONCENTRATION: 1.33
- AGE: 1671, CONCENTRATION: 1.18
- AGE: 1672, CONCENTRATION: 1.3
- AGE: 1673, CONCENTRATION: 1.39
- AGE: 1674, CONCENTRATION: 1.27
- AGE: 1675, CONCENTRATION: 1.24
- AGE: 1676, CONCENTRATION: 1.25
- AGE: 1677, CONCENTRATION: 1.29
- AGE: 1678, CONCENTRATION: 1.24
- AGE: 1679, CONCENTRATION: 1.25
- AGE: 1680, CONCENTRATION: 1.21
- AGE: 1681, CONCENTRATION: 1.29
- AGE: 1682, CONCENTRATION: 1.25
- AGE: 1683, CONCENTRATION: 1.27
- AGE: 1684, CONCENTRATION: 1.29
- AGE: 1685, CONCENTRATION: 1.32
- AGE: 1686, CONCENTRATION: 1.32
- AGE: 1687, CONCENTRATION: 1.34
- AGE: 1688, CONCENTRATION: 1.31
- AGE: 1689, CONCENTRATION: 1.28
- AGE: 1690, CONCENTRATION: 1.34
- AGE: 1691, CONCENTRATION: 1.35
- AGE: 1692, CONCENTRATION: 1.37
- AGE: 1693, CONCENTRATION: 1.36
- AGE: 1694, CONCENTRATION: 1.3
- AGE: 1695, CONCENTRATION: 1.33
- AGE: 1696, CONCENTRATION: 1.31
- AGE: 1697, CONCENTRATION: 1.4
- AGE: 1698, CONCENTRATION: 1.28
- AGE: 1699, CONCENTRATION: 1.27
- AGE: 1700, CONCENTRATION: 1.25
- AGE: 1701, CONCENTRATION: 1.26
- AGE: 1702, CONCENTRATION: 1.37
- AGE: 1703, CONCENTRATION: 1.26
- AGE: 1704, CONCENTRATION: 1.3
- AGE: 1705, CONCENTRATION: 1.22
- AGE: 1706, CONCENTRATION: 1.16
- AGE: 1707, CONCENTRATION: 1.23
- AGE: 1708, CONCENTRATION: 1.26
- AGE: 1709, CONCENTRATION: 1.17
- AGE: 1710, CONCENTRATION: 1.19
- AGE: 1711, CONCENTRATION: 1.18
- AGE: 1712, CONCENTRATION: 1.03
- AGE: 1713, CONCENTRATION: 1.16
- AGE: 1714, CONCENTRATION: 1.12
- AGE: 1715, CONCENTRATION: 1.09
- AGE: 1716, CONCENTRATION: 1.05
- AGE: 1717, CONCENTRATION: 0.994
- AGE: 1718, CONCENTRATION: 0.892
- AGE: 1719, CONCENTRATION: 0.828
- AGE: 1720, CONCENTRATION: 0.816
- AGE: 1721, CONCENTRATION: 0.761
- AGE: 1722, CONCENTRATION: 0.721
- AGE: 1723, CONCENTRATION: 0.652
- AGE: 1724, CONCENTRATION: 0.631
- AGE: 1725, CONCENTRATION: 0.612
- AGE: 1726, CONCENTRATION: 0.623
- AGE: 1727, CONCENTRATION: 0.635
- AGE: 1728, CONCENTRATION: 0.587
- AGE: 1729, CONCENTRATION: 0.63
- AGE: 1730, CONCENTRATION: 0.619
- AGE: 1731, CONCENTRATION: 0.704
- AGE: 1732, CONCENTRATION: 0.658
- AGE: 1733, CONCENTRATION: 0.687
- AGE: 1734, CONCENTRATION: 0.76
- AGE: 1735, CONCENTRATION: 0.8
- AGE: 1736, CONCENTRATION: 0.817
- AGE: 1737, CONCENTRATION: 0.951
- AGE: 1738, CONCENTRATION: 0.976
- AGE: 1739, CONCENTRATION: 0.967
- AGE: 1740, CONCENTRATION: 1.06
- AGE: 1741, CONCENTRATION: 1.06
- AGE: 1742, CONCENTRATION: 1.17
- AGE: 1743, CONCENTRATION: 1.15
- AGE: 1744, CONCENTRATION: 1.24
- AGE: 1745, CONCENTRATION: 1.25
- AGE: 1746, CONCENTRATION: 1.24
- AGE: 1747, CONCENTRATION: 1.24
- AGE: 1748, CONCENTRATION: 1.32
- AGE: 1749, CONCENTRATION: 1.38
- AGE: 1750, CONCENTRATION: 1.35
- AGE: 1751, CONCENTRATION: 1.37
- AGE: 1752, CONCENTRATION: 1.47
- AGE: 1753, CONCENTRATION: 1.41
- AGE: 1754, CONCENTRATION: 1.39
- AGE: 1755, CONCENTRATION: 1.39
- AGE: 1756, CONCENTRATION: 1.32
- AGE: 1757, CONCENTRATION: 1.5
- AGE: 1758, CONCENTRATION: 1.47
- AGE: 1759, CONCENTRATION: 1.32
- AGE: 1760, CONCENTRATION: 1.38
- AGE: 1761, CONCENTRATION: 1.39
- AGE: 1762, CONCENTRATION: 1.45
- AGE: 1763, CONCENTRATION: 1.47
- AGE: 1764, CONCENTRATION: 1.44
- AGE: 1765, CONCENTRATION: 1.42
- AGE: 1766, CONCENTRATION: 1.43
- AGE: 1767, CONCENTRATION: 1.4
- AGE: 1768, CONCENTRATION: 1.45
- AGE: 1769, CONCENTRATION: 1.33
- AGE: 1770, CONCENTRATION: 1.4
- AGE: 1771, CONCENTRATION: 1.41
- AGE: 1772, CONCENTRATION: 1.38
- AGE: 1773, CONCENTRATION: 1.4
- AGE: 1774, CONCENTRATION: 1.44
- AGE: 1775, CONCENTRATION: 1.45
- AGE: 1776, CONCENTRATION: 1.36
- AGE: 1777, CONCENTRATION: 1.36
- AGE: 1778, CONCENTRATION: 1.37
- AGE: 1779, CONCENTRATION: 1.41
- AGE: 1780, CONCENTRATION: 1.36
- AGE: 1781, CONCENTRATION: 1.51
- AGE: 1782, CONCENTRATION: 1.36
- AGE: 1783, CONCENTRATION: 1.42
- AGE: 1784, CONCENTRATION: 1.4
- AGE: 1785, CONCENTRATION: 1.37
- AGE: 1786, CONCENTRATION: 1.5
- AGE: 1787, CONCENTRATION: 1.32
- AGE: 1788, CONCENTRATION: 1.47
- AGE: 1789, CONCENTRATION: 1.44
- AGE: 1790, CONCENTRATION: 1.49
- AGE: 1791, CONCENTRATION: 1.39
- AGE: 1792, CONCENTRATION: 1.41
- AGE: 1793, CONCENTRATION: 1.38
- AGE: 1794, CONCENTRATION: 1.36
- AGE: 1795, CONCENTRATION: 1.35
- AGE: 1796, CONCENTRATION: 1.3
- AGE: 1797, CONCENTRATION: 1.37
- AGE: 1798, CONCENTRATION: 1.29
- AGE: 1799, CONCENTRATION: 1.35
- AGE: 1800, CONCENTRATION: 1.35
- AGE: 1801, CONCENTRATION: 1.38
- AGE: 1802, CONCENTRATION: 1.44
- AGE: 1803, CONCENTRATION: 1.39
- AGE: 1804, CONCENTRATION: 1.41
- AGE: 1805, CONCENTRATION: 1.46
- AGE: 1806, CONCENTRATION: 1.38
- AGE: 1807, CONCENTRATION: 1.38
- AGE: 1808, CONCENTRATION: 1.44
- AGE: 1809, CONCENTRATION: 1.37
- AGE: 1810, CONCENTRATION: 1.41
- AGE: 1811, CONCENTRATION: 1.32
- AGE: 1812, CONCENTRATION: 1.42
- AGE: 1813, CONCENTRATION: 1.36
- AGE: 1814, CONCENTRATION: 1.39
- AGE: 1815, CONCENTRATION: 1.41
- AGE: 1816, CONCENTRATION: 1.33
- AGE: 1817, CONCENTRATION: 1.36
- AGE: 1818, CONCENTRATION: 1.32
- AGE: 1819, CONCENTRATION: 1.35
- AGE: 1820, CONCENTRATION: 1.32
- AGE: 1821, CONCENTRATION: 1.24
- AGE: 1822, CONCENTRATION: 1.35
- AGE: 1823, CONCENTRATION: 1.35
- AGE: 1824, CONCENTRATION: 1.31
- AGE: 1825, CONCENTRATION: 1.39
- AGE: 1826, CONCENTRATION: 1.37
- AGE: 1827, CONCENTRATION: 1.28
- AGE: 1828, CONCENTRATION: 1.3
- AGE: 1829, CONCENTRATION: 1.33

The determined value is 0.21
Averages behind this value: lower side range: 1.25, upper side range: 1.39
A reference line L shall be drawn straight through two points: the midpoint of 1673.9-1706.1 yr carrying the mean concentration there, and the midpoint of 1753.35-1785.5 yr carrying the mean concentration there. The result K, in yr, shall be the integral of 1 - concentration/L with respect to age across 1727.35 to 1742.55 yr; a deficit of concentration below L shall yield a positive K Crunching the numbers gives 5.91 yr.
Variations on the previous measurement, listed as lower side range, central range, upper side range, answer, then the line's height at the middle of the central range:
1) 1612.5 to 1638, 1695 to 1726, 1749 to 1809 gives 5.2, 1.3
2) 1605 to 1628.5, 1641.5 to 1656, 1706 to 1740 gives -2.8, 1.07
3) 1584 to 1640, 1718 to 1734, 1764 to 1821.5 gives 7.6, 1.31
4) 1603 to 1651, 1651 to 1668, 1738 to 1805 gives -0.7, 1.23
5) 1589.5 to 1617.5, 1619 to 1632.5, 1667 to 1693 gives 0.5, 1.21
